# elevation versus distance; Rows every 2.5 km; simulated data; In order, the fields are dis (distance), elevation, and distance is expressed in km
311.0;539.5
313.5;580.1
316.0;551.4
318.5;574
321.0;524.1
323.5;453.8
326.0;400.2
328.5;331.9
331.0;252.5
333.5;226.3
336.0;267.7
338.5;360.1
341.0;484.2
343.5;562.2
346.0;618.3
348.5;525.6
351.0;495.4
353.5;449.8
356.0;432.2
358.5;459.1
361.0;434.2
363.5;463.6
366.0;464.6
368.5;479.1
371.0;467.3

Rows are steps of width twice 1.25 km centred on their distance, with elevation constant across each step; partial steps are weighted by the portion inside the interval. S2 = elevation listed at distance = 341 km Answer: 484.2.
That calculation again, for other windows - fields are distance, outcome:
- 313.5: 580.1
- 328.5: 331.9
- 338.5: 360.1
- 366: 464.6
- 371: 467.3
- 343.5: 562.2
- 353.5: 449.8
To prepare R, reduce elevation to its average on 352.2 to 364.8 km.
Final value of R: 448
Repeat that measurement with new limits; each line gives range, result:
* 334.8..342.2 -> 371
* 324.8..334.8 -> 302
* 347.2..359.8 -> 473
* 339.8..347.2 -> 555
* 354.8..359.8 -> 446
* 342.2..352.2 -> 550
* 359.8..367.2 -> 454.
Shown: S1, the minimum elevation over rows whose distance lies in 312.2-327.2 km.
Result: 400.2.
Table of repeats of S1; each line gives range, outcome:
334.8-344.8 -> 267.7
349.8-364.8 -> 432.2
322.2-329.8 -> 331.9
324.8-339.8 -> 226.3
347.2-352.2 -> 495.4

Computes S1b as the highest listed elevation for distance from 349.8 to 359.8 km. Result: 495.4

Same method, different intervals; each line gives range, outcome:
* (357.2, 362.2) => 459.1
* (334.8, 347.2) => 618.3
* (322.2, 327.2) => 453.8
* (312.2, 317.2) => 580.1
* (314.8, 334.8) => 574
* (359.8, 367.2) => 464.6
